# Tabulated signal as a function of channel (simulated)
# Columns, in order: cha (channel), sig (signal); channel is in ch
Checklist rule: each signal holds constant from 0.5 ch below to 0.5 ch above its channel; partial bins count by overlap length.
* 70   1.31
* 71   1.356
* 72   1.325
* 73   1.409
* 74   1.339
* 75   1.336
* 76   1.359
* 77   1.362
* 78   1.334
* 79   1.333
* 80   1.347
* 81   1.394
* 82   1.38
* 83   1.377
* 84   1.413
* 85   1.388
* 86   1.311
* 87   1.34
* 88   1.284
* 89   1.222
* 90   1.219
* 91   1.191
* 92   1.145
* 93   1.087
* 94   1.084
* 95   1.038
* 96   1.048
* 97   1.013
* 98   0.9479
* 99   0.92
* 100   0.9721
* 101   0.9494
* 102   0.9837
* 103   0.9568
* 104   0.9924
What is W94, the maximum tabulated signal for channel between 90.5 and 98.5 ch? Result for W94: 1.191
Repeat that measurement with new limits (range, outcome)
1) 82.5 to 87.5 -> 1.413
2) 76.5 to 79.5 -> 1.362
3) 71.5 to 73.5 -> 1.409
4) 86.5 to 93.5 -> 1.34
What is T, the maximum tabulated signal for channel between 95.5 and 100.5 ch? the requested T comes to 1.048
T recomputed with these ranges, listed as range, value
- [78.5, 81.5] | 1.394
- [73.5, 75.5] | 1.339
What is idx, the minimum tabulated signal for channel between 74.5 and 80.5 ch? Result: 1.333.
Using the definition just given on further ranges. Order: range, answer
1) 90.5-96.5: 1.038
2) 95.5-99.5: 0.92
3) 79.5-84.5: 1.347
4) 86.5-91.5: 1.191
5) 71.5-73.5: 1.325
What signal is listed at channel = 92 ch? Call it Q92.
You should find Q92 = 1.145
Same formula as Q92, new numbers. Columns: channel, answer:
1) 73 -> 1.409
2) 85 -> 1.388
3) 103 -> 0.9568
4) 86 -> 1.311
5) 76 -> 1.359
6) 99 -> 0.92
